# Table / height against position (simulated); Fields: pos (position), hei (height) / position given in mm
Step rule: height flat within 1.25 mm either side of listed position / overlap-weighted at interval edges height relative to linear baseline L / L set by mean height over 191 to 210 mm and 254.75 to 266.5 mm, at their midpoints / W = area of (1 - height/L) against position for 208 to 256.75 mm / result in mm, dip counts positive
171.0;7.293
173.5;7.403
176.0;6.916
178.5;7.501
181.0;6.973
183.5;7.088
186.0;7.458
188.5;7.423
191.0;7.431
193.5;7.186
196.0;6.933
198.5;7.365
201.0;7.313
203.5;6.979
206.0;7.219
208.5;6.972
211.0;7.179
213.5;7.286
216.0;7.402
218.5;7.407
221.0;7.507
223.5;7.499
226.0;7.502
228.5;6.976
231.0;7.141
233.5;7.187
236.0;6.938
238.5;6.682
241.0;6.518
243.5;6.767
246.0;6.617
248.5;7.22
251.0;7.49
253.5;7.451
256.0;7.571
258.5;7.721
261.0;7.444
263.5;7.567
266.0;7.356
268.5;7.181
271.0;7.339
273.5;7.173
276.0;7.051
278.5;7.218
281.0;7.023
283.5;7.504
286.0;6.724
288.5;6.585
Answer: 1.30 mm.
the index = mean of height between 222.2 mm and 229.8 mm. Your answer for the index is 7.33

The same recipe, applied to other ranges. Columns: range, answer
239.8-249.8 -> 6.79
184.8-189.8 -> 7.44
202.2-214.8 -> 7.13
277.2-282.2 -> 7.12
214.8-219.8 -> 7.41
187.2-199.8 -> 7.27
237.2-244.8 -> 6.66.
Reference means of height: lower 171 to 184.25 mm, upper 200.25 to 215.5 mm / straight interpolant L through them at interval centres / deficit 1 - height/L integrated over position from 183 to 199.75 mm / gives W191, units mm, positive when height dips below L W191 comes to -0.2 mm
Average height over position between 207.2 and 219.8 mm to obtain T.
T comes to 7.25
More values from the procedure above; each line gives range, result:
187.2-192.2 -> 7.43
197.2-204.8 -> 7.22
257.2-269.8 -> 7.45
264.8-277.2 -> 7.22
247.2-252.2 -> 7.35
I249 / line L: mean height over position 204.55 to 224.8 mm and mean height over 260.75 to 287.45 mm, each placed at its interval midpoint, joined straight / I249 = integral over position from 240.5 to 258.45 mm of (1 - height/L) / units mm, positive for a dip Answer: 0.2 mm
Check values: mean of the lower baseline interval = 7.31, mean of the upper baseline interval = 7.22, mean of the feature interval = 7.16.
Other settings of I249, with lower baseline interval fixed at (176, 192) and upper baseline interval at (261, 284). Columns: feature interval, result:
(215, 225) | -0.2 mm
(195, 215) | 0.3 mm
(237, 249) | 0.9 mm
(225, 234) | 0.1 mm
